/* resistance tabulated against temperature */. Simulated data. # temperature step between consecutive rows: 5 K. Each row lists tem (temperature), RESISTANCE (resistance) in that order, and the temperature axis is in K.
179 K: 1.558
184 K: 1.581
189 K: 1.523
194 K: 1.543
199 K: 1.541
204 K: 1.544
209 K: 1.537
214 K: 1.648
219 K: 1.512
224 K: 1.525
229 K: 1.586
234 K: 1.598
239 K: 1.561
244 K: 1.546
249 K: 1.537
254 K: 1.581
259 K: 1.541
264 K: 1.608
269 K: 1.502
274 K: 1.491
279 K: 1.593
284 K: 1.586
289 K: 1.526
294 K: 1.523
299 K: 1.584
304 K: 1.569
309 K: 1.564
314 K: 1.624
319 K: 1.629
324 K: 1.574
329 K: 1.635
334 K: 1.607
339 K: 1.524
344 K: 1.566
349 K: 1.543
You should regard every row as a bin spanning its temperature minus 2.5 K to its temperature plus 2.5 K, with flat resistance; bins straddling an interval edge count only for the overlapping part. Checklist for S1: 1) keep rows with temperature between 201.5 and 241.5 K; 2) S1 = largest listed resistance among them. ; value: 1.648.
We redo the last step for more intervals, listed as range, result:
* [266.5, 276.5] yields 1.502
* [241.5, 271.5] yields 1.608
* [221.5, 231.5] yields 1.586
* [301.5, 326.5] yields 1.629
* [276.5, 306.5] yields 1.593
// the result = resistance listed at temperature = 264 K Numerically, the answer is 1.608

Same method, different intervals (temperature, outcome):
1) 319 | 1.629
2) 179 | 1.558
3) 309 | 1.564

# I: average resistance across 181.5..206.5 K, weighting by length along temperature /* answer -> 1.55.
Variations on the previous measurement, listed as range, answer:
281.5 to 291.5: 1.56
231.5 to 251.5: 1.56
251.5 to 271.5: 1.56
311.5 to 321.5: 1.63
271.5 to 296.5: 1.54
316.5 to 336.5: 1.61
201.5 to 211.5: 1.54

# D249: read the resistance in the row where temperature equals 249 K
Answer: 1.537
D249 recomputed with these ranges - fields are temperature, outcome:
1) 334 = 1.607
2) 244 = 1.546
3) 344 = 1.566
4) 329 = 1.635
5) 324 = 1.574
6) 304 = 1.569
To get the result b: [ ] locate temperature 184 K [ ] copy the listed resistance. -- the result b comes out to 1.581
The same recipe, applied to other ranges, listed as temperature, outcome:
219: 1.512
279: 1.593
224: 1.525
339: 1.524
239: 1.561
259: 1.541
